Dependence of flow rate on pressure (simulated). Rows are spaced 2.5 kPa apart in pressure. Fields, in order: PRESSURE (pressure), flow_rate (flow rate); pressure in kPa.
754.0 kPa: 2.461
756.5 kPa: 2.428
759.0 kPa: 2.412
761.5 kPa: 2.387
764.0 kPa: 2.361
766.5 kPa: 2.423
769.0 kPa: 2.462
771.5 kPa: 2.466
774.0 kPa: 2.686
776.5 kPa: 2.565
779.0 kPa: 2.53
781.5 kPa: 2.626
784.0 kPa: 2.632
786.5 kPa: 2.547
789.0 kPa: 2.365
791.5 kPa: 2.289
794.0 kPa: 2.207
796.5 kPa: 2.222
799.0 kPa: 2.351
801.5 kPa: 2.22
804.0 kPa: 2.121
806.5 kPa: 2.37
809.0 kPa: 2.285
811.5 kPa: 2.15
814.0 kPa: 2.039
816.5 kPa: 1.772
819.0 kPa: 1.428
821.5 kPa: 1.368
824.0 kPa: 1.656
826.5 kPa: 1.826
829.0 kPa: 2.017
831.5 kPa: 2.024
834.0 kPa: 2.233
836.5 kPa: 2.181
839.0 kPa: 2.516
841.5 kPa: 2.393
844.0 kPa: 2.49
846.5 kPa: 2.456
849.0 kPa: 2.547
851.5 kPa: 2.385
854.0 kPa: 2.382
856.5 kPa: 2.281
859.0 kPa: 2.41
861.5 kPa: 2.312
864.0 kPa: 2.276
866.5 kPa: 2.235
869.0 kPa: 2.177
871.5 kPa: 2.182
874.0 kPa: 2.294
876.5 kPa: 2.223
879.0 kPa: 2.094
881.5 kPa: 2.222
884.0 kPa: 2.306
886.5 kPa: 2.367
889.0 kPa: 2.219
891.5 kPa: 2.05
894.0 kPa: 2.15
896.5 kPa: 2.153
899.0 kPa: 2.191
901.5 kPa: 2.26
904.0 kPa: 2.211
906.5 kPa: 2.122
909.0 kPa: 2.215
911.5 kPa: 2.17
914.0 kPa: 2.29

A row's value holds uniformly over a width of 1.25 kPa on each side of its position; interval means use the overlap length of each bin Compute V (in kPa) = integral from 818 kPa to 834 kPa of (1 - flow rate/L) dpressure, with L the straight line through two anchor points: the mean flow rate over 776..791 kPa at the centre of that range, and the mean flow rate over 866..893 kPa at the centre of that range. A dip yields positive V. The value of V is 4.2 kPa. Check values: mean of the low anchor 2.53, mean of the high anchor 2.21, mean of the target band 1.76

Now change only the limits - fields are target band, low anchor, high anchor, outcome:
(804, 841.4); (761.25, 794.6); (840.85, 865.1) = 6.5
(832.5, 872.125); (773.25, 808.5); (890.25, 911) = -1.2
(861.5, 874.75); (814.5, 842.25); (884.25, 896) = -0.8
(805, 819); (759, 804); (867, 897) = 1.8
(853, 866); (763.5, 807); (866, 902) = -0.4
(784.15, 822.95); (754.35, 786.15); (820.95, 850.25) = 3.4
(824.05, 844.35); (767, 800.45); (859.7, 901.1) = 1.4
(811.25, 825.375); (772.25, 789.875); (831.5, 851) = 4.3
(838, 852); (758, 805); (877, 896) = -1.1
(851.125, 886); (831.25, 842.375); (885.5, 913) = -0.5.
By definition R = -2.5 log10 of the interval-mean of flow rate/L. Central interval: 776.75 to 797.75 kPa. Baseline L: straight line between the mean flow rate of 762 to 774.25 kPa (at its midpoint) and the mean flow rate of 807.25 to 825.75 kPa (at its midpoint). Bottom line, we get -0.10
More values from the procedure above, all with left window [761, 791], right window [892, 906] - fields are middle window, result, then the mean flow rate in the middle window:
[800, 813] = 0.09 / 2.23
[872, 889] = -0.01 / 2.25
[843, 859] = -0.05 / 2.42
